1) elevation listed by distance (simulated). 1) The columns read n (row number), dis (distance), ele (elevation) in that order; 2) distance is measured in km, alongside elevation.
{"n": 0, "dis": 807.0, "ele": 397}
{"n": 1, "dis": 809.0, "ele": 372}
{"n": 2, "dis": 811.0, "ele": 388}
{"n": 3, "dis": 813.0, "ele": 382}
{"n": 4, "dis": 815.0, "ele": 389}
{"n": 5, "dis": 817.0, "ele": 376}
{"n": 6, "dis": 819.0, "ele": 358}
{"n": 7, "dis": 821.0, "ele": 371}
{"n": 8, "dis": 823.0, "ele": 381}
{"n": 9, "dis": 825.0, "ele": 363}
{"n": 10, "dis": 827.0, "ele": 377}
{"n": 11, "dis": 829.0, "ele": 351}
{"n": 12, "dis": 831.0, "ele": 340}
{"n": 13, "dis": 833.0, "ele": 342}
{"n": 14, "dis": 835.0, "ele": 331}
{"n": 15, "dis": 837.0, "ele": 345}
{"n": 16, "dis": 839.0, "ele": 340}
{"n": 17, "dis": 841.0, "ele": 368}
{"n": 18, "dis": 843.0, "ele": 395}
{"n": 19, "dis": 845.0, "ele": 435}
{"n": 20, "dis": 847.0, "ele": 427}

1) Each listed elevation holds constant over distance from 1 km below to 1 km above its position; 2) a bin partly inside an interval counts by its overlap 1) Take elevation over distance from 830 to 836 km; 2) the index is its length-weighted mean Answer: 338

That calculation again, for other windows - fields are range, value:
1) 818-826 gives 368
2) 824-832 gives 358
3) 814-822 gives 374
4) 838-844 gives 368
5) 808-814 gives 381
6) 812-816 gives 386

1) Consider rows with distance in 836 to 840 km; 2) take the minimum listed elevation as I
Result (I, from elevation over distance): 340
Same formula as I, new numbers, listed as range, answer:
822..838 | 331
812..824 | 358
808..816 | 372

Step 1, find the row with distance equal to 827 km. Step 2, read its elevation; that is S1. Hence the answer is 377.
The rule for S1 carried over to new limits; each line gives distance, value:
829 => 351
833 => 342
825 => 363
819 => 358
